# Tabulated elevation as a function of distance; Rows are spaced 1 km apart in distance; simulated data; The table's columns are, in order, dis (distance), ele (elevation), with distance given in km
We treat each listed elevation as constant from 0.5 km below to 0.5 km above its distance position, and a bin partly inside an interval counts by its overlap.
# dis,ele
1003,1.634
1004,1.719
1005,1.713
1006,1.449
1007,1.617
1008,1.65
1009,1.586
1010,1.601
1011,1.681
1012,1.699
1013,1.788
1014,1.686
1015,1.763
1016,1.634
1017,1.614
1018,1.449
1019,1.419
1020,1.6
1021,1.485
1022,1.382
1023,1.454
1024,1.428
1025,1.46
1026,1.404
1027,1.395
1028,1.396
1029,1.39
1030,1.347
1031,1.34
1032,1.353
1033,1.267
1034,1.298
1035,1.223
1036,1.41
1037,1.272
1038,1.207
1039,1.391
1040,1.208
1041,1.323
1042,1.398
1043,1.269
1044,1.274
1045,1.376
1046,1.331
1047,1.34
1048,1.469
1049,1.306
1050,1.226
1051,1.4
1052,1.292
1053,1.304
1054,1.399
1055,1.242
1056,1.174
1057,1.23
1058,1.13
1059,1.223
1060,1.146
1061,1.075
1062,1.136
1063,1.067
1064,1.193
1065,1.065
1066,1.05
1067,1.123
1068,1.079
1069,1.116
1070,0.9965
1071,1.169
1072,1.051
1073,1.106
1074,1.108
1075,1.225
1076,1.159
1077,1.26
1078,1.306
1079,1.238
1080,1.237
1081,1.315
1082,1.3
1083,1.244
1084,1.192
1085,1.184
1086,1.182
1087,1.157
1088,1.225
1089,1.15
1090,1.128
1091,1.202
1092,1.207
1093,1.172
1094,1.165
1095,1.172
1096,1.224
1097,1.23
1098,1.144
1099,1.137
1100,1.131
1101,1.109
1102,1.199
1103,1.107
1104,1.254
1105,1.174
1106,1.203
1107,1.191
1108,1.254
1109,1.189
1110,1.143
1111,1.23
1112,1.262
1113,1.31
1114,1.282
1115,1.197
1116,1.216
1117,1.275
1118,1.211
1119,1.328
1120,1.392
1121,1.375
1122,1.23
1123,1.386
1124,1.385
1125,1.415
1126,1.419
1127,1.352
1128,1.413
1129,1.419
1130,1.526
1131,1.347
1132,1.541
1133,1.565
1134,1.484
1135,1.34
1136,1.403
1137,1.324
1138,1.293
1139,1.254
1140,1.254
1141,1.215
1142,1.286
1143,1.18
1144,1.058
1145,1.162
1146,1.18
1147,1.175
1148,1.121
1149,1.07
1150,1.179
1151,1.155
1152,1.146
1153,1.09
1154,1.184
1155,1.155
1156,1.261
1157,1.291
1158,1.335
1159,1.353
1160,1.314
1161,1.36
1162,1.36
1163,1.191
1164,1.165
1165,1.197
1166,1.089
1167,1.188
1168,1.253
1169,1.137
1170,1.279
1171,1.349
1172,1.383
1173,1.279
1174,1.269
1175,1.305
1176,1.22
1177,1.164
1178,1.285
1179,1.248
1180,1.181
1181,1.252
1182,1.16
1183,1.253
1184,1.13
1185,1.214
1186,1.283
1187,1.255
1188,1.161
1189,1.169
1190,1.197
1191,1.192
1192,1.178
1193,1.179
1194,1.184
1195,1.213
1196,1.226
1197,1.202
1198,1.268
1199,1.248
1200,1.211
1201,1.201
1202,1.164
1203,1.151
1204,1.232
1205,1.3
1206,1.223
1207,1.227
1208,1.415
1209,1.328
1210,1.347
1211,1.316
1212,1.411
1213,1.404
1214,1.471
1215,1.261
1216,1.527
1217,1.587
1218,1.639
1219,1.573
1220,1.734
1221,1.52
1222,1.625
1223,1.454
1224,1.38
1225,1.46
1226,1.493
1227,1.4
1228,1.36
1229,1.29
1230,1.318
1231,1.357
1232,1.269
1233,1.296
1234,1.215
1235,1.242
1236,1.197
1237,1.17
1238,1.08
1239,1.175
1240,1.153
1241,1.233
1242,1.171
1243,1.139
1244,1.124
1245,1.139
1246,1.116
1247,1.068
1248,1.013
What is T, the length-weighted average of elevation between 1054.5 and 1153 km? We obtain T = 1.22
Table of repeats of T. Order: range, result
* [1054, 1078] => 1.14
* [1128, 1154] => 1.27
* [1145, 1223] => 1.27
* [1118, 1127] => 1.36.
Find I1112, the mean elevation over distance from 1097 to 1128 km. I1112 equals 1.25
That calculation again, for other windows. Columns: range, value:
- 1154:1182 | 1.25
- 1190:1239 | 1.32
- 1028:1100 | 1.23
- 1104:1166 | 1.27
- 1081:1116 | 1.2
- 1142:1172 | 1.21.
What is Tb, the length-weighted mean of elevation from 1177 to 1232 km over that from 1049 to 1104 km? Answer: 1.1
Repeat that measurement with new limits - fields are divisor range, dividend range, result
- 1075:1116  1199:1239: 1.12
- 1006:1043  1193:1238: 0.92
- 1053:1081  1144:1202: 1.04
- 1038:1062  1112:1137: 1.07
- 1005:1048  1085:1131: 0.86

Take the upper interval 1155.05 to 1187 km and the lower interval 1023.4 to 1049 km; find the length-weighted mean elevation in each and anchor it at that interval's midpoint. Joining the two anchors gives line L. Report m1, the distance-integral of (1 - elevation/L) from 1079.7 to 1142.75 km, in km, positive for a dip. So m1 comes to 1.1 km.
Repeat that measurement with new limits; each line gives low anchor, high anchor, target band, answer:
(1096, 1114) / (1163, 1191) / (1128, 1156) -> -1.30 km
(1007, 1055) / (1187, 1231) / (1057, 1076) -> 3.90 km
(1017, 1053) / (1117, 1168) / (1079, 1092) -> 1.12 km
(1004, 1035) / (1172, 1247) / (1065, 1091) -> 4.87 km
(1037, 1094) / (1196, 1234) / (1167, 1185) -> 1.15 km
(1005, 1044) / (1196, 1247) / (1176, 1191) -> 1.46 km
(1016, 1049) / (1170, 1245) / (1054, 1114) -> 7.65 km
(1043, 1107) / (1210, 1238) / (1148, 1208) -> 5.13 km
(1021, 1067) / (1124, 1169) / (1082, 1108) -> 2.01 km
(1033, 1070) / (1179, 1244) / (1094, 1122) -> 0.89 km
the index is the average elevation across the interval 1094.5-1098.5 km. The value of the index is 1.19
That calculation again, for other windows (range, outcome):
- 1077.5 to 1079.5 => 1.27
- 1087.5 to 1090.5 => 1.17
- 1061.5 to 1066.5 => 1.1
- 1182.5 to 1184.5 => 1.19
